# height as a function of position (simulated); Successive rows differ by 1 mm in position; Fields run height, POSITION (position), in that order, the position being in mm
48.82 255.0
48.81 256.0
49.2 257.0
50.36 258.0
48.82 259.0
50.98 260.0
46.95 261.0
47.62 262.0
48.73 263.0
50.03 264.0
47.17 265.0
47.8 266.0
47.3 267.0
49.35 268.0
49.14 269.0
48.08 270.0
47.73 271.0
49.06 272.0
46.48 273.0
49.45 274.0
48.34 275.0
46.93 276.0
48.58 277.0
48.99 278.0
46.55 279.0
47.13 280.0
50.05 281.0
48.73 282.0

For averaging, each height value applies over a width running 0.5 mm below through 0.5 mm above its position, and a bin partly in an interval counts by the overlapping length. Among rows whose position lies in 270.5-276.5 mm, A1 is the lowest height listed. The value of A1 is 46.48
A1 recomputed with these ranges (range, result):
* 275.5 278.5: 46.93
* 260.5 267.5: 46.95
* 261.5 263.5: 47.62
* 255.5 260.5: 48.81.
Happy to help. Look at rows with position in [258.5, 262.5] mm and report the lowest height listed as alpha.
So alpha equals 46.95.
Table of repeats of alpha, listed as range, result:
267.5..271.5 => 47.73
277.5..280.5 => 46.55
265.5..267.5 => 47.3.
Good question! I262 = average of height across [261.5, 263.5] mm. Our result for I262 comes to 48.2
